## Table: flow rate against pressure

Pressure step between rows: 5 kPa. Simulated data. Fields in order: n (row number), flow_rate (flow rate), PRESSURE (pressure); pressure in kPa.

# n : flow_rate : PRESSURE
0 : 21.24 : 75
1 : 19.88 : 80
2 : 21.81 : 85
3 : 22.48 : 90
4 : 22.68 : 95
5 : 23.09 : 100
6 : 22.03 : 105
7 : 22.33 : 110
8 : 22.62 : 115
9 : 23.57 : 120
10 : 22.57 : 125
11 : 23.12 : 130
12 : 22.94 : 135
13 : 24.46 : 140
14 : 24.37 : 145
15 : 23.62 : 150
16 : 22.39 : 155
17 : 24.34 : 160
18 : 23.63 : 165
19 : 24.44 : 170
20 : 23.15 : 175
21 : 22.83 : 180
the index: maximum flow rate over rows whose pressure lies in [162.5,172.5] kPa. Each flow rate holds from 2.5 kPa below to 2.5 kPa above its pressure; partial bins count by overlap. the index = 24.44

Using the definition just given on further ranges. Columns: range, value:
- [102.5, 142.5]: 24.46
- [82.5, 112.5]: 23.09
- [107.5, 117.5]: 22.62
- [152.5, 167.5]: 24.34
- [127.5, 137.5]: 23.12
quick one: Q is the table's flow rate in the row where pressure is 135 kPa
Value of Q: 22.94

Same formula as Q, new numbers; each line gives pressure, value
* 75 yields 21.24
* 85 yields 21.81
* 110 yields 22.33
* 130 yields 23.12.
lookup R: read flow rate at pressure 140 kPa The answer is 24.46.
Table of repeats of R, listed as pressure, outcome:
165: 23.63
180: 22.83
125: 22.57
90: 22.48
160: 24.34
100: 23.09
